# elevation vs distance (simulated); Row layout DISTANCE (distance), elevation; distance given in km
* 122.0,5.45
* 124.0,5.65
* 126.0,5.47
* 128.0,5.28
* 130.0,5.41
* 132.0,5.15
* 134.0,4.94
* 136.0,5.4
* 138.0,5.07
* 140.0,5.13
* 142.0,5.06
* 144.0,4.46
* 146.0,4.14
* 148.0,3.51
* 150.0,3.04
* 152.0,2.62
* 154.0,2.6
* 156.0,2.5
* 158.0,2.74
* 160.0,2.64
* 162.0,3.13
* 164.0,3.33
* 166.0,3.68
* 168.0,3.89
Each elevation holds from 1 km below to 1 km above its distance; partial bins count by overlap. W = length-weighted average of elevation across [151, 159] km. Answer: 2.62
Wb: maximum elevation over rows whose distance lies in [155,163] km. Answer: 3.13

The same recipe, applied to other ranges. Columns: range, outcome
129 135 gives 5.41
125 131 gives 5.47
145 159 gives 4.14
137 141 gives 5.13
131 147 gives 5.4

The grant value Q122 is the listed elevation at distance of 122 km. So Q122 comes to 5.45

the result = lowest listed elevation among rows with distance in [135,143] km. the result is 5.06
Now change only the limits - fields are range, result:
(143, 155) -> 2.6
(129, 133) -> 5.15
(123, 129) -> 5.28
